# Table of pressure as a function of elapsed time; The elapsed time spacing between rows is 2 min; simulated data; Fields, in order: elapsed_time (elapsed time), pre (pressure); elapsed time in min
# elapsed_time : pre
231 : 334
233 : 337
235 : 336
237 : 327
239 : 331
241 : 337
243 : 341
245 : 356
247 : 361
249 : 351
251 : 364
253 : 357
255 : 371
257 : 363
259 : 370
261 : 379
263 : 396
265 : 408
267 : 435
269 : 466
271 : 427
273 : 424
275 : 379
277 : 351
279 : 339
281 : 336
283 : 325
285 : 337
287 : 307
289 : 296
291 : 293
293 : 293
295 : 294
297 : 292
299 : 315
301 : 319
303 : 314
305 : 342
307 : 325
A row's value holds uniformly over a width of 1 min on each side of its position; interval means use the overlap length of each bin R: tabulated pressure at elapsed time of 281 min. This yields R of 336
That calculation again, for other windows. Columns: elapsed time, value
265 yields 408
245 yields 356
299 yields 315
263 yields 396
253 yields 357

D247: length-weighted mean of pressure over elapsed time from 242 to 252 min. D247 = 355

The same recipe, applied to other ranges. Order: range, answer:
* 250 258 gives 364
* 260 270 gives 417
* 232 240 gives 333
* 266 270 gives 450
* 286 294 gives 297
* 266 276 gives 426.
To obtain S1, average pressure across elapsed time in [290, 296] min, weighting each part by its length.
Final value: 293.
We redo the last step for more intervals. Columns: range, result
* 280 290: 320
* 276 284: 338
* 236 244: 334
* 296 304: 310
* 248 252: 358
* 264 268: 422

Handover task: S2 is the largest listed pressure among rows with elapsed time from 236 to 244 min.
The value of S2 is 341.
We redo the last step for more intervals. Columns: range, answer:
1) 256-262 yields 379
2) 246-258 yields 371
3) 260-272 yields 466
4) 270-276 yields 427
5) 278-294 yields 339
